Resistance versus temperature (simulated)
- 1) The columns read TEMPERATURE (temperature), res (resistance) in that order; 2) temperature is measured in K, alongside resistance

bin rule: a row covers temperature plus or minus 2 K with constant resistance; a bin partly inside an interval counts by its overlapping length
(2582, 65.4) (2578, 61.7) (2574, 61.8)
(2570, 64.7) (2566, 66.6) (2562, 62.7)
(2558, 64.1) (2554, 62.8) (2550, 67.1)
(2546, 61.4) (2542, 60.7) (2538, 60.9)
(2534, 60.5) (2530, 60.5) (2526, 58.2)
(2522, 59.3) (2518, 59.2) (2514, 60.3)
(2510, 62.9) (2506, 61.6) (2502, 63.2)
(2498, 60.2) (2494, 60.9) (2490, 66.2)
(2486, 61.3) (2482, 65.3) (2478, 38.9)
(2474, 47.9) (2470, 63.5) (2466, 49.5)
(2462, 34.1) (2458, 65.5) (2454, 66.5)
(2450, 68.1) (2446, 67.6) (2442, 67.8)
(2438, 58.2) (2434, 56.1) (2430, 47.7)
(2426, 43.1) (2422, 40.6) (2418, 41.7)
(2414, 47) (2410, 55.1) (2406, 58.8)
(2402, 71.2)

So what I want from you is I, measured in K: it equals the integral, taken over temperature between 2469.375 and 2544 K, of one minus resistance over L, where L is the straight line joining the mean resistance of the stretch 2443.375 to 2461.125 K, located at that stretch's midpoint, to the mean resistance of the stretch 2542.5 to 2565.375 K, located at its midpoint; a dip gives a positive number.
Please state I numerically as 5.5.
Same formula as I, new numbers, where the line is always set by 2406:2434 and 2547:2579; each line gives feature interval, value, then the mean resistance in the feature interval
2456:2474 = 0.0 K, 52.6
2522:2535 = 0.1 K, 59.6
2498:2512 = -1.2 K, 62.2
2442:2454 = -4.0 K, 67.6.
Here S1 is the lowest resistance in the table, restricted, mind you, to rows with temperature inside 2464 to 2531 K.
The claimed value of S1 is 38.9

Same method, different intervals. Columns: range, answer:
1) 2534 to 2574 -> 60.5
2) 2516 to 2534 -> 58.2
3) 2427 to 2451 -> 47.7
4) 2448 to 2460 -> 65.5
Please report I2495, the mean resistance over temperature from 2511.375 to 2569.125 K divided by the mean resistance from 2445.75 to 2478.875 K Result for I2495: 1.11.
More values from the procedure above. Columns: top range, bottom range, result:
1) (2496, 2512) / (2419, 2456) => 1.09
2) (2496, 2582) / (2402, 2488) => 1.13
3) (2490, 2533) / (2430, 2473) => 1.03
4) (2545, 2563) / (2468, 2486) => 1.17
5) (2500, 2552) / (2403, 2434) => 1.25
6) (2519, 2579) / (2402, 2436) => 1.24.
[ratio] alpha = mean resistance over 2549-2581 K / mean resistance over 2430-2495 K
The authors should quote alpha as 1.10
